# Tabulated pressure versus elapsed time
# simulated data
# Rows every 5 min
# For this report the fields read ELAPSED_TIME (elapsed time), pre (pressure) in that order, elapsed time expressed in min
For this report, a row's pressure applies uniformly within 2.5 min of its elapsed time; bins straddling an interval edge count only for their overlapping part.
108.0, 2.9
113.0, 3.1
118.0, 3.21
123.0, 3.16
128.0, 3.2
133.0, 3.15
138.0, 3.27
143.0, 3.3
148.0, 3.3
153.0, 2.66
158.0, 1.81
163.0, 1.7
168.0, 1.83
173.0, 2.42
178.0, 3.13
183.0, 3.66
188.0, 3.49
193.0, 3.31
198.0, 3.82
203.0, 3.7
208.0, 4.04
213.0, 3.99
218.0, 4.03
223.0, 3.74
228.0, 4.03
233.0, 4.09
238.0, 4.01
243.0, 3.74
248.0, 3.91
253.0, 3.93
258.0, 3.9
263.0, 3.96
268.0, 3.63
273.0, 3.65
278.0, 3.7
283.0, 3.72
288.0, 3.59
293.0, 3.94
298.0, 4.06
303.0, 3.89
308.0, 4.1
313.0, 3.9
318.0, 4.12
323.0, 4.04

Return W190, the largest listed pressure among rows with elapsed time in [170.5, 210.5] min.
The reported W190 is 4.04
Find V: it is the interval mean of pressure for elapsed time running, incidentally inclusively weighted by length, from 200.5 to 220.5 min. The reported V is 3.94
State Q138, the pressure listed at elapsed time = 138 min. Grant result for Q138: 3.27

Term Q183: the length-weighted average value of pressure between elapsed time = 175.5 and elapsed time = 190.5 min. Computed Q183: 3.43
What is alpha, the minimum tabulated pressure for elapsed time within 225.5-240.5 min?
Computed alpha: 4.01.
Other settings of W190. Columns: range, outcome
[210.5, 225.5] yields 4.03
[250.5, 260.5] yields 3.93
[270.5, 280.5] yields 3.7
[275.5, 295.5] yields 3.94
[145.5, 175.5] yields 3.3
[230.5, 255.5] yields 4.09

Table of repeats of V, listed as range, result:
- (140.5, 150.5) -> 3.3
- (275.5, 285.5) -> 3.71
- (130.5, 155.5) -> 3.14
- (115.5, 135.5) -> 3.18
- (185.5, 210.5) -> 3.67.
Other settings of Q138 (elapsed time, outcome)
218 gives 4.03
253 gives 3.93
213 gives 3.99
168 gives 1.83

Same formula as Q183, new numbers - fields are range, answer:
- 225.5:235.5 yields 4.06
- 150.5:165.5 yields 2.06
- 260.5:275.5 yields 3.75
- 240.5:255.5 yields 3.86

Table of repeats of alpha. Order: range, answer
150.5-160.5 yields 1.81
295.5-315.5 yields 3.89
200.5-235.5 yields 3.7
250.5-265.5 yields 3.9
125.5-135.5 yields 3.15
